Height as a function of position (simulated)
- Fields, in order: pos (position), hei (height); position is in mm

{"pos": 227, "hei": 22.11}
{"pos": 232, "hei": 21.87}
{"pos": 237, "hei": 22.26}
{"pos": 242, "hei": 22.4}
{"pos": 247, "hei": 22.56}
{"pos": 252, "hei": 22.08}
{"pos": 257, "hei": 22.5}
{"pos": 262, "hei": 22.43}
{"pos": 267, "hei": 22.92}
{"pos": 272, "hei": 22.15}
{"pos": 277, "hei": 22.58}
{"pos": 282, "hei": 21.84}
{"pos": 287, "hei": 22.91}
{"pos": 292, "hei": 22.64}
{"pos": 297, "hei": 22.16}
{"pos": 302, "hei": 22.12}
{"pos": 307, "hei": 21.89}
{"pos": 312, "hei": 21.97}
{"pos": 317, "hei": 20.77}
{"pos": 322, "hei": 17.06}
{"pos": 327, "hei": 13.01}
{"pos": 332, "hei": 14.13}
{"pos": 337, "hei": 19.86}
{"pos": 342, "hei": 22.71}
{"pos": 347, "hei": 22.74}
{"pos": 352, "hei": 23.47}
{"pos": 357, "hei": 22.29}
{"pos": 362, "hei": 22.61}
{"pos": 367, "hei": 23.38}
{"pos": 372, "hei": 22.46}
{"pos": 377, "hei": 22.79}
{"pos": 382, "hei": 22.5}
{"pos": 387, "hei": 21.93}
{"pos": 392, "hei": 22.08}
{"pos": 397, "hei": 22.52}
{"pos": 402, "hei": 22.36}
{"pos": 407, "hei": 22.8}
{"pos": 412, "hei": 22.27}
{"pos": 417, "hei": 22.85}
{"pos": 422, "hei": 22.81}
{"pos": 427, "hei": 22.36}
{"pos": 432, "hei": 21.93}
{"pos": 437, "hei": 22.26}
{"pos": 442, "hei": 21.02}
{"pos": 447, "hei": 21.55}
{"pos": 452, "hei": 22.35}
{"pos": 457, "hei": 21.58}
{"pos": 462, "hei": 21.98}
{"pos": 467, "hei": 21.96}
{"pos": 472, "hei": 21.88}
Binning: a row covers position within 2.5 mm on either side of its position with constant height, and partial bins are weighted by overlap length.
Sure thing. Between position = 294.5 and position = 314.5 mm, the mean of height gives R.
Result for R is 22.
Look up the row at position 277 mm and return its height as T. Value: 22.58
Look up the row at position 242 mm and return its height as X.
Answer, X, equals 22.4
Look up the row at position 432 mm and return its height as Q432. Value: 21.93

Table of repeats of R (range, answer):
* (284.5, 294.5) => 22.8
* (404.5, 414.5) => 22.5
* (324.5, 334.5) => 13.6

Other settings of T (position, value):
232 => 21.87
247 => 22.56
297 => 22.16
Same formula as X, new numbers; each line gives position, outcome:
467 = 21.96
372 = 22.46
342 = 22.71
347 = 22.74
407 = 22.8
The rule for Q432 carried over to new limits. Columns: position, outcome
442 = 21.02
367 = 23.38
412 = 22.27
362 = 22.61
